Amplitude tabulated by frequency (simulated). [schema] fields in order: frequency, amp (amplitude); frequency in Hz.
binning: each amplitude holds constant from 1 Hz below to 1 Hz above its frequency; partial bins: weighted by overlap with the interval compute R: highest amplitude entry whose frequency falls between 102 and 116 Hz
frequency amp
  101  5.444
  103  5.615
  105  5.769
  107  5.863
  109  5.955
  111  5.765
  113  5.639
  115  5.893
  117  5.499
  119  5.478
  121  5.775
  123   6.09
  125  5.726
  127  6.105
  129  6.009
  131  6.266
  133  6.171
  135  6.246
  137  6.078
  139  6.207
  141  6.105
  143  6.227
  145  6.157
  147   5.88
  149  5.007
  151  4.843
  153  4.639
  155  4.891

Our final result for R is 5.955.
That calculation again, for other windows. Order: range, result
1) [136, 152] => 6.227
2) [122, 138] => 6.266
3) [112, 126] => 6.09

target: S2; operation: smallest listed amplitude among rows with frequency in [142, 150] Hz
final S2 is 5.007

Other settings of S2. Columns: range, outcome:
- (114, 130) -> 5.478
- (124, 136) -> 5.726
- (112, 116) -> 5.639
